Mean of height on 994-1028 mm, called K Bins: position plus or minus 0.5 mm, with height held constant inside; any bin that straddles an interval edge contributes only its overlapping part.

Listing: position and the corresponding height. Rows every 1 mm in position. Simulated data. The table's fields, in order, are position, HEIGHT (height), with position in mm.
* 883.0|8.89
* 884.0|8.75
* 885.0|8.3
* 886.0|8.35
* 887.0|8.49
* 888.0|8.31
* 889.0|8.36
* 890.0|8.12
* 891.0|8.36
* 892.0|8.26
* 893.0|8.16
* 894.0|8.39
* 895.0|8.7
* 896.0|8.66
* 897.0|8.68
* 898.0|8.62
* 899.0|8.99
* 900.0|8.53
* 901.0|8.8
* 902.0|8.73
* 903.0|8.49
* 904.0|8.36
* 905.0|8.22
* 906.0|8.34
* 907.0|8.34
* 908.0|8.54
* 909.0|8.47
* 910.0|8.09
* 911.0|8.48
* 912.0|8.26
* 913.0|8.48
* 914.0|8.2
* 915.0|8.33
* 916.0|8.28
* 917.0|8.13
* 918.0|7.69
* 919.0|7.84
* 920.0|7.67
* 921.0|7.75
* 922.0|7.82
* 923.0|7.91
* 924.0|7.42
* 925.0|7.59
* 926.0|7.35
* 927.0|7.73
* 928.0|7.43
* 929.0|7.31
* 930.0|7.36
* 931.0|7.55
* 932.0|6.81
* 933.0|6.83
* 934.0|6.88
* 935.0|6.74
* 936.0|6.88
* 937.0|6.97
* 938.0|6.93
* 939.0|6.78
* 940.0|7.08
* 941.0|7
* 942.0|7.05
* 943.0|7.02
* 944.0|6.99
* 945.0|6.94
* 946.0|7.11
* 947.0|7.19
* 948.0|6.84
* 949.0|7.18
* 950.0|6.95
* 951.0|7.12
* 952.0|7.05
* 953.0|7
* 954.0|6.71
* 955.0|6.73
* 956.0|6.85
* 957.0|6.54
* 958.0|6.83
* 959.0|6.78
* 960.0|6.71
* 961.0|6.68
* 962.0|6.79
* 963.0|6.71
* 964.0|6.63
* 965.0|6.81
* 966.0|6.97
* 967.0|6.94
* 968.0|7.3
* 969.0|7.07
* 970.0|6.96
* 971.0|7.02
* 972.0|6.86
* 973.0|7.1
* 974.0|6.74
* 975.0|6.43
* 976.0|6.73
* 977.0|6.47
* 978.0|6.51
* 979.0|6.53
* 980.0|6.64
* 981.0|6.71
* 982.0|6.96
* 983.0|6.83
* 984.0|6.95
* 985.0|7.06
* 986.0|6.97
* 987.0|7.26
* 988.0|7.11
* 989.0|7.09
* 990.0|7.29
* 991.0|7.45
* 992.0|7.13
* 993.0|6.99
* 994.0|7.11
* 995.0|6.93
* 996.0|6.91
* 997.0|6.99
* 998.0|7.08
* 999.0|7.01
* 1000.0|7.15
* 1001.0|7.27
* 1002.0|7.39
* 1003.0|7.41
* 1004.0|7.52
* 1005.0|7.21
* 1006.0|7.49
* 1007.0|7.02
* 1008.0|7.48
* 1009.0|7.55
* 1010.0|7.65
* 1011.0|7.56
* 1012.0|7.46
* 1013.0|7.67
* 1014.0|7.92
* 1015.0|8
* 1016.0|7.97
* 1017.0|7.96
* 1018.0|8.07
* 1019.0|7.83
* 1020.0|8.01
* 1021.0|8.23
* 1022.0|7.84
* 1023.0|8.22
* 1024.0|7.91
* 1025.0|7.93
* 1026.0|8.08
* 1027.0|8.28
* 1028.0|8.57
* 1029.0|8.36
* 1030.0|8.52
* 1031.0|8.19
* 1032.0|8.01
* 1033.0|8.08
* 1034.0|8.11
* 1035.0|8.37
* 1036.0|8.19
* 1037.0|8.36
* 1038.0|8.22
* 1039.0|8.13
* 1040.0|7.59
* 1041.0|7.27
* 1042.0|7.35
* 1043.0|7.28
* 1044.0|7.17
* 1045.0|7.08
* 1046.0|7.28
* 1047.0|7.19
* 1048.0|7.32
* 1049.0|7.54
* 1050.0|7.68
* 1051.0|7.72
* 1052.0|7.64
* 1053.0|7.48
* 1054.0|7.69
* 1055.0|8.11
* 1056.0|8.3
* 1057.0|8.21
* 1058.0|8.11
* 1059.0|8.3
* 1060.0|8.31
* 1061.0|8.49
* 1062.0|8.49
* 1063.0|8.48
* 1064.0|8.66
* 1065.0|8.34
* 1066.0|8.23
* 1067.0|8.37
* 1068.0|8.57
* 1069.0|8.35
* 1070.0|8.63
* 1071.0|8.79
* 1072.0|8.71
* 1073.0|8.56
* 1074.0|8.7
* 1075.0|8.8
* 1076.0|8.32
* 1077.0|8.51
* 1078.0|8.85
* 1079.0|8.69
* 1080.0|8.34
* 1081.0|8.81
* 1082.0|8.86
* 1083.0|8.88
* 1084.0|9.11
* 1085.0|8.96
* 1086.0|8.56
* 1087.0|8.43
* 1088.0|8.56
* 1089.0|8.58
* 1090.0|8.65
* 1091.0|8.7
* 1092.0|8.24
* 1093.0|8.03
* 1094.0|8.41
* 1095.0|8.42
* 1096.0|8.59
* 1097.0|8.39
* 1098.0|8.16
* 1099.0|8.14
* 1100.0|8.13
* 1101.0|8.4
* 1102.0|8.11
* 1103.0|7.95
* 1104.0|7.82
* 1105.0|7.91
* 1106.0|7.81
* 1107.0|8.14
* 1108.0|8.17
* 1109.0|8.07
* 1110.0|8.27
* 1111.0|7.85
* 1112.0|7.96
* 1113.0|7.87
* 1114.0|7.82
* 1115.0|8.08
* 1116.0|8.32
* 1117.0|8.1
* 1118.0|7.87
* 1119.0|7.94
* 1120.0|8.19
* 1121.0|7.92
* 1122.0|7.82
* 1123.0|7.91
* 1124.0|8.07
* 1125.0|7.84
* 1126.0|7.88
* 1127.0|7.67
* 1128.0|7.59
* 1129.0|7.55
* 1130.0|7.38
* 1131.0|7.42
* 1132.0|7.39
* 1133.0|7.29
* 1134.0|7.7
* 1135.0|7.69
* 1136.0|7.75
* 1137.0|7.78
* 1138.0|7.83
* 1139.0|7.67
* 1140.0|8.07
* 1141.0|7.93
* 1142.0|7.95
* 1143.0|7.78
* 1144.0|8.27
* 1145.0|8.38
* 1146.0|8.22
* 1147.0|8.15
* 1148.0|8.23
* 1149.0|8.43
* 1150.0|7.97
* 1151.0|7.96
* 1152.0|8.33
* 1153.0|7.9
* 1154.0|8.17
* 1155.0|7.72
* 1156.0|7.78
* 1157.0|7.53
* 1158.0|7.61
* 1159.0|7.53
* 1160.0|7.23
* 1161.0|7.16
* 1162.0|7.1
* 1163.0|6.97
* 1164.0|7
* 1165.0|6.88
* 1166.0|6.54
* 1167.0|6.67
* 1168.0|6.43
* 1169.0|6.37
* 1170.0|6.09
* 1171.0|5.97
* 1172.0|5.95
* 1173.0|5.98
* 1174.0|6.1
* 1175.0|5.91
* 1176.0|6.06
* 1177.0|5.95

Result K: 7.61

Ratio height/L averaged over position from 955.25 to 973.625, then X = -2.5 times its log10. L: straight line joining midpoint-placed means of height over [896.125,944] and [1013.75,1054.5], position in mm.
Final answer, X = 0.143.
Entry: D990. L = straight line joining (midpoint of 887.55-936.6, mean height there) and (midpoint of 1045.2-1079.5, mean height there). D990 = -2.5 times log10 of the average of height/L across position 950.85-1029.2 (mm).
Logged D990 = 0.13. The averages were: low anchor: 8.02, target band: 7.22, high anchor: 8.21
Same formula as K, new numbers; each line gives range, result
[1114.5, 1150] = 7.89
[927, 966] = 6.95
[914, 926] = 7.85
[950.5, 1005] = 6.94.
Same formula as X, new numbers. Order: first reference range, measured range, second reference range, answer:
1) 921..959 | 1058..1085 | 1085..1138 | -0.10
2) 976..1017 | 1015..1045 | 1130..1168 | -0.10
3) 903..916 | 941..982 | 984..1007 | 0.12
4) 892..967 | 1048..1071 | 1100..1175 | -0.08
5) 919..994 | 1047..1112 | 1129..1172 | -0.14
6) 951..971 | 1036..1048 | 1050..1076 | 0.06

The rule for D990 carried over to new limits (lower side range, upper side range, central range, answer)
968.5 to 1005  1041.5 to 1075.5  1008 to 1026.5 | -0.06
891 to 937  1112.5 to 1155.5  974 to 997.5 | 0.15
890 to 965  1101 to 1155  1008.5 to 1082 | -0.04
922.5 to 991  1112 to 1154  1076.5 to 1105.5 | -0.10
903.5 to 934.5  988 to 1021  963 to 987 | 0.11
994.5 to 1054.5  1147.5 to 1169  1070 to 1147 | -0.09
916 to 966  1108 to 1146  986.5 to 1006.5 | 0.02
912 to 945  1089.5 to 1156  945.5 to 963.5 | 0.10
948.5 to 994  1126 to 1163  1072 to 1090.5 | -0.17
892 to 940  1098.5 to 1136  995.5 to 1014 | 0.08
